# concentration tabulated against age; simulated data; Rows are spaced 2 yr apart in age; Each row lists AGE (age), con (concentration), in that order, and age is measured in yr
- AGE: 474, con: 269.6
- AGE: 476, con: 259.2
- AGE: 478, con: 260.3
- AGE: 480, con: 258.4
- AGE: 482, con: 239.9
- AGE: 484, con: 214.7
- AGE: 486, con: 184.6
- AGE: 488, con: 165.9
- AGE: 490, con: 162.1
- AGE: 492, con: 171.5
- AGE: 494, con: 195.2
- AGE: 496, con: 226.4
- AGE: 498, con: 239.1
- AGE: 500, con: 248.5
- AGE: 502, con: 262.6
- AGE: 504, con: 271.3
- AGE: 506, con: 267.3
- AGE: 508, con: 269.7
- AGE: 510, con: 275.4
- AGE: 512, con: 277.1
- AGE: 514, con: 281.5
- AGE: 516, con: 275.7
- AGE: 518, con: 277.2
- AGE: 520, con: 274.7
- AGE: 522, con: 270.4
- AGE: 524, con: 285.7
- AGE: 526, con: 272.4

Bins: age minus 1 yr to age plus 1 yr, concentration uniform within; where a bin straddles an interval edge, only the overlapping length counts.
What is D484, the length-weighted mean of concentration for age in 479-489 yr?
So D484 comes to 213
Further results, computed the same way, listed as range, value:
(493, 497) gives 211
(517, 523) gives 274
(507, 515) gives 276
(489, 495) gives 176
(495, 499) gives 233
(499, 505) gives 261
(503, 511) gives 271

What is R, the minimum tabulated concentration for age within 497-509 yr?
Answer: 239.1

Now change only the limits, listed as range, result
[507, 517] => 269.7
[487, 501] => 162.1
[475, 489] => 165.9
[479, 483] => 239.9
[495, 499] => 226.4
